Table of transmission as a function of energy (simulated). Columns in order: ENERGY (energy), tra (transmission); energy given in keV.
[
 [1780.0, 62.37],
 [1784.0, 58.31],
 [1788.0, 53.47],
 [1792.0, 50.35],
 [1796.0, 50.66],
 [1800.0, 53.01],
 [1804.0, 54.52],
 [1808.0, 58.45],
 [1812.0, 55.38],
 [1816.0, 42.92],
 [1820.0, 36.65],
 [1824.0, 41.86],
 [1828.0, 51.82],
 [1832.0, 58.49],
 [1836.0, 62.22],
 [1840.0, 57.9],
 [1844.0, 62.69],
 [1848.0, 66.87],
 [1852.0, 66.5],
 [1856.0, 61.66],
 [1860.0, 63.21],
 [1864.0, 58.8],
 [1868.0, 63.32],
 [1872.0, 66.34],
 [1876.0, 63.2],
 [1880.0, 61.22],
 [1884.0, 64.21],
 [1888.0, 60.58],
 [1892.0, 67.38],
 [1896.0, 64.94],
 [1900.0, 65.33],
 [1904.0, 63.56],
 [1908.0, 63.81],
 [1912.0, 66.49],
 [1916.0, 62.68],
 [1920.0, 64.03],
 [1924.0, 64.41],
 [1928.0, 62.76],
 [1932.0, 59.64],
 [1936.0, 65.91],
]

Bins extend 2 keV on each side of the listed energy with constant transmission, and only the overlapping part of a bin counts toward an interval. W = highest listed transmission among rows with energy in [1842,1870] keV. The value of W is 66.87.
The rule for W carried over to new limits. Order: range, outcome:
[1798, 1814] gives 58.45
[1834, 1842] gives 62.22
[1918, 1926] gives 64.41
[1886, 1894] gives 67.38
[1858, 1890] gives 66.34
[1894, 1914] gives 66.49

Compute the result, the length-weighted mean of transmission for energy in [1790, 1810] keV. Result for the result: 53.4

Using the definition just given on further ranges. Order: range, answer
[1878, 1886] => 62.7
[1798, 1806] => 53.8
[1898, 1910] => 64.2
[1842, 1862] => 64.2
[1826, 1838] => 57.5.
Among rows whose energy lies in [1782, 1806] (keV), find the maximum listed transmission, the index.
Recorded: 58.31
